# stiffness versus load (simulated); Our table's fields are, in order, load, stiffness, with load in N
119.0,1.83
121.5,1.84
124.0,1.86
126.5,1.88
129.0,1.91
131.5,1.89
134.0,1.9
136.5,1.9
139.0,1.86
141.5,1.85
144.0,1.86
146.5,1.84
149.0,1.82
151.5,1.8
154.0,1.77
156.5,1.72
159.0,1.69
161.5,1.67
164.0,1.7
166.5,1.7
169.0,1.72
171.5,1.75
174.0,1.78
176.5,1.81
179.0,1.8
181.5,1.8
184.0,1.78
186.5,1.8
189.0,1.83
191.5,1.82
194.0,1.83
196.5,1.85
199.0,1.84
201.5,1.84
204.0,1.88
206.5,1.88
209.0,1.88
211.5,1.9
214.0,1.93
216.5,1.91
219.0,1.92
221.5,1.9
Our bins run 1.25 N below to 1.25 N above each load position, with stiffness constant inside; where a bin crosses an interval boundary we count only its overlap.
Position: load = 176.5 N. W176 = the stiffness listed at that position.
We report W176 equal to 1.81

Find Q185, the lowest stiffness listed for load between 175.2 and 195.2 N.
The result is 1.78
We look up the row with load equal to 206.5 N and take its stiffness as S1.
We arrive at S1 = 1.88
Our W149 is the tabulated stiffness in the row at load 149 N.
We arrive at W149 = 1.82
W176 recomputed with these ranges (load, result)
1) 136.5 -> 1.9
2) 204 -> 1.88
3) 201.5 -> 1.84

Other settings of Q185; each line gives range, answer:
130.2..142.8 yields 1.85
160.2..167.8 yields 1.67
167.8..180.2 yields 1.72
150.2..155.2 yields 1.77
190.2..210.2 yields 1.82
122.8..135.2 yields 1.86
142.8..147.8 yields 1.84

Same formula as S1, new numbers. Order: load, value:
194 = 1.83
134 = 1.9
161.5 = 1.67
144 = 1.86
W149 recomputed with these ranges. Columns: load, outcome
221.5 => 1.9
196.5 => 1.85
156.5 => 1.72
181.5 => 1.8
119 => 1.83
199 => 1.84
